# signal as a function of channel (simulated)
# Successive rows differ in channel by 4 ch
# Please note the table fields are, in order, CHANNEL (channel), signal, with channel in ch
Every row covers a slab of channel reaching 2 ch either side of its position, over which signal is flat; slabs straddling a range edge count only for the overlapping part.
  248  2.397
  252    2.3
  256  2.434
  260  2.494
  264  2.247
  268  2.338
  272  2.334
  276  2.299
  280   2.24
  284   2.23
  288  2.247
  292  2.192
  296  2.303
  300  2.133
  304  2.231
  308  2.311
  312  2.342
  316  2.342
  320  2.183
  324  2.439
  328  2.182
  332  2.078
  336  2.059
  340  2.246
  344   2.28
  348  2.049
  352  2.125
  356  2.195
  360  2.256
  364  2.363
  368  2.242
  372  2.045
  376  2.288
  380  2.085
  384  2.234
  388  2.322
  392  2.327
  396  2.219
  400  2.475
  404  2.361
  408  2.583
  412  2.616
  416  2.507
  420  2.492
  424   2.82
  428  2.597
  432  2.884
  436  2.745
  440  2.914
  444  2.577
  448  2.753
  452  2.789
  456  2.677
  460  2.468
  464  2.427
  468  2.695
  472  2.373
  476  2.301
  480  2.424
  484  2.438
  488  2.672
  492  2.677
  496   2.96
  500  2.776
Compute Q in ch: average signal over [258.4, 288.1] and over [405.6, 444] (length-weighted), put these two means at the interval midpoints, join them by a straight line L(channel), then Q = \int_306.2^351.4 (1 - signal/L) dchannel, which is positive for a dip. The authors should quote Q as 4.0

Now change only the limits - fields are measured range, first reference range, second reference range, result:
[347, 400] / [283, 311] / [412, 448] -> 5.83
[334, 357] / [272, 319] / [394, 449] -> 2.32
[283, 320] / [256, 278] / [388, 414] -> 1.77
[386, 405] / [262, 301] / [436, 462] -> 1.63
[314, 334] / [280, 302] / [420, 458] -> 0.79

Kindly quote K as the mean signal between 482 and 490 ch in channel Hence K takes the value 2.56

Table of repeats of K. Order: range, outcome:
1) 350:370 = 2.24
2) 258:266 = 2.37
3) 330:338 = 2.07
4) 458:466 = 2.45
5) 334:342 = 2.15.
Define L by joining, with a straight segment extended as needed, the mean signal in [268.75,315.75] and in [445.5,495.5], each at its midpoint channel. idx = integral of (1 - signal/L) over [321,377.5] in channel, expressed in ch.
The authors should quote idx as 3.8 ch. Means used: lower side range 2.27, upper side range 2.57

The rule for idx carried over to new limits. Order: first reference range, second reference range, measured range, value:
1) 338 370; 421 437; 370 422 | 3.4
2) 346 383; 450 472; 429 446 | -1.9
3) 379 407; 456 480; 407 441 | -4.4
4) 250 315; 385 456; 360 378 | 1.7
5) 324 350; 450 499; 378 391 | 0.5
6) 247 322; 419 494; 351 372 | 1.9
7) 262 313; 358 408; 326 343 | 0.9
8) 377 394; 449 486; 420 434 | -2.0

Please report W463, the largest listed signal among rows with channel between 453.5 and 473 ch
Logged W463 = 2.695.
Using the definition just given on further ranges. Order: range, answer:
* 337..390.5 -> 2.363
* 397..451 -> 2.914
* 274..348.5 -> 2.439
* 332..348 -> 2.28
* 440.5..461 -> 2.789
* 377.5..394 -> 2.327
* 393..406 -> 2.475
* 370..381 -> 2.288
